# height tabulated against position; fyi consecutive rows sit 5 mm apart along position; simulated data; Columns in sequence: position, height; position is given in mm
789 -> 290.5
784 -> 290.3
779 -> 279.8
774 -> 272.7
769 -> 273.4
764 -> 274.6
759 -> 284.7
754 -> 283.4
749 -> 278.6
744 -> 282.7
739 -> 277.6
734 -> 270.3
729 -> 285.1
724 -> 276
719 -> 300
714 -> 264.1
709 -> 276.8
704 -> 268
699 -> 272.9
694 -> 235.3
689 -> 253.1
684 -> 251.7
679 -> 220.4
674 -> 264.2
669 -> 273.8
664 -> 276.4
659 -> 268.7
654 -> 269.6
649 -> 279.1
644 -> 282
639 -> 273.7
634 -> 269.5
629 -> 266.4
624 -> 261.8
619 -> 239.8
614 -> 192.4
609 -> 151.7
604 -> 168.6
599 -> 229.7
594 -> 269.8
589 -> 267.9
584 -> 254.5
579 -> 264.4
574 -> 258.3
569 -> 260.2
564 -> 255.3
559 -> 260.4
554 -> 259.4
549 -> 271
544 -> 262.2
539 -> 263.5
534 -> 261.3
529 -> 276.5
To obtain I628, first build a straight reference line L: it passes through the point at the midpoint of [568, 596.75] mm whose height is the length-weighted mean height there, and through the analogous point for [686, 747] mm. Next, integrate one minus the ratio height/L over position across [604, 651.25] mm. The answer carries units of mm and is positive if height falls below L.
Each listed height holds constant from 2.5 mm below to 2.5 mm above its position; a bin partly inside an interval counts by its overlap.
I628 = 4.2 mm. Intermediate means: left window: 262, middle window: 242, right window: 272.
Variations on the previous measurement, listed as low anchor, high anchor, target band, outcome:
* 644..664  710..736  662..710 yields 3.1 mm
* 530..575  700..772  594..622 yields 6.6 mm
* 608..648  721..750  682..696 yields 1.0 mm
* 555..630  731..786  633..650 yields -1.7 mm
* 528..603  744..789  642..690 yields 1.0 mm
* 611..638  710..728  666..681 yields 0.5 mm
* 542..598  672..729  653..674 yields -0.7 mm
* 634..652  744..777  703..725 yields 0.0 mm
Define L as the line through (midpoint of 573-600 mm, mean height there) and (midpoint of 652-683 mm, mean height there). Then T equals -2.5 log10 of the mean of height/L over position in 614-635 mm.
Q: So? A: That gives 0.04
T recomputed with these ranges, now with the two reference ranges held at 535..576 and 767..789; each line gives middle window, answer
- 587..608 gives 0.17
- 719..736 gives -0.02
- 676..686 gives 0.15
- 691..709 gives 0.05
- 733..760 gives -0.01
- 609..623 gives 0.26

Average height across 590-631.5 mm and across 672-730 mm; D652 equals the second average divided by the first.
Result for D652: 1.18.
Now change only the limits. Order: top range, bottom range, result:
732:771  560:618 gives 1.19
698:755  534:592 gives 1.06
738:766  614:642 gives 1.09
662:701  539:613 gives 1.04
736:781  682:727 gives 1.04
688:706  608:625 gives 1.21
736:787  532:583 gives 1.07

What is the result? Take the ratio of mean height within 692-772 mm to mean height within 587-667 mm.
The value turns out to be 1.11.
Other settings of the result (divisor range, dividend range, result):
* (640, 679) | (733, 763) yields 1.04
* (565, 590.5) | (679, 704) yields 0.97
